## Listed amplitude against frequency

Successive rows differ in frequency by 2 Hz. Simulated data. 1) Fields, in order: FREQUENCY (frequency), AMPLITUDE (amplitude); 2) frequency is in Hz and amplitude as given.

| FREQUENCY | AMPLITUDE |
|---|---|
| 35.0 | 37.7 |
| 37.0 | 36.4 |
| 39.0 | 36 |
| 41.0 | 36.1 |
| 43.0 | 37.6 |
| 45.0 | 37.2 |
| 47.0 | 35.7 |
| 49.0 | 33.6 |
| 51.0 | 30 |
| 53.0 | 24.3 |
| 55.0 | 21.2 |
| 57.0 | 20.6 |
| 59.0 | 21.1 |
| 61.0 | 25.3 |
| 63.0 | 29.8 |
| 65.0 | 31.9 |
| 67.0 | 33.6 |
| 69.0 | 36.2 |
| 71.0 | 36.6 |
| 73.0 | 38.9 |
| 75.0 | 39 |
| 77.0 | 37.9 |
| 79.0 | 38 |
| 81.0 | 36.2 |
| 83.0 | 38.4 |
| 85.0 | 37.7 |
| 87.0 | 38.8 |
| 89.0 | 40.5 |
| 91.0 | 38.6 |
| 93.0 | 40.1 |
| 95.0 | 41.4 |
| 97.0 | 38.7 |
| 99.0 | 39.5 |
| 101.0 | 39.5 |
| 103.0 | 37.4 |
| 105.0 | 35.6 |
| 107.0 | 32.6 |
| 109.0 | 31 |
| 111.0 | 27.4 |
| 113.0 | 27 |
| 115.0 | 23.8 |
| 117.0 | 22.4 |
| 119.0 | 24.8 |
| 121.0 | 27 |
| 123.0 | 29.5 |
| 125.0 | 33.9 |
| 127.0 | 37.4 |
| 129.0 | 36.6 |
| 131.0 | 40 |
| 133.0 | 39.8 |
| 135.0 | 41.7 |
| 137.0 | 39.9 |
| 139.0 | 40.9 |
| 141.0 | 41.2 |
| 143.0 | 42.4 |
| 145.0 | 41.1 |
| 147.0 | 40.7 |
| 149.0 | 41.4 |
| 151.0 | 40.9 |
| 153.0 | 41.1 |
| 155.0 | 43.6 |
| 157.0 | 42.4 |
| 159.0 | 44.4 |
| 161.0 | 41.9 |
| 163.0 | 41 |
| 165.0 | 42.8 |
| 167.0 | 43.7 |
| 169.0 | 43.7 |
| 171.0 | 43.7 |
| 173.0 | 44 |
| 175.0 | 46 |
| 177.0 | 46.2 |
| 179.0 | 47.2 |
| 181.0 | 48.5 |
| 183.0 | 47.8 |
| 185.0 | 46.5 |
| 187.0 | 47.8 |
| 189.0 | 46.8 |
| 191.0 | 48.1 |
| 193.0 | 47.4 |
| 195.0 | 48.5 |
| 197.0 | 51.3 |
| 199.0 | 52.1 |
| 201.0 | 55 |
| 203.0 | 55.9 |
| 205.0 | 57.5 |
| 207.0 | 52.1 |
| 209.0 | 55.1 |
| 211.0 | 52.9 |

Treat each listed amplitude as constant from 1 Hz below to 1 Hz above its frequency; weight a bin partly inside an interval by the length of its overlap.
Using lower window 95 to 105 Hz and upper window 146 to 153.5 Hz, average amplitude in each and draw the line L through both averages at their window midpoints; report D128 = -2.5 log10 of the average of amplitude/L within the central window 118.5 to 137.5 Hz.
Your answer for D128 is 0.14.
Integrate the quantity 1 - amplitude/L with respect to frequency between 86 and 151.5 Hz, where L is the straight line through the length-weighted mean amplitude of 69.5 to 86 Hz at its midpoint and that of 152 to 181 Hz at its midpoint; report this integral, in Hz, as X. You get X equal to 7.2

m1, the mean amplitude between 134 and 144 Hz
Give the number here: 41.2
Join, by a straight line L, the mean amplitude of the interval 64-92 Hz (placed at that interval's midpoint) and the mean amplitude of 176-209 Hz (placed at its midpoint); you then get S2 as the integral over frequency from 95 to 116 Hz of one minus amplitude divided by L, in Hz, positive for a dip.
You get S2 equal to 3.5 Hz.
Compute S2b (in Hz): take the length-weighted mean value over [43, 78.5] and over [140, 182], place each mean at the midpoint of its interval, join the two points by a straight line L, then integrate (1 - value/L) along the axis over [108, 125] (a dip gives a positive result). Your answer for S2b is 4.9 Hz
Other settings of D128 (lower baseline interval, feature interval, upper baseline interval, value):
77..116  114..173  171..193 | 0.10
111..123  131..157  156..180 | -0.17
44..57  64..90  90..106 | -0.07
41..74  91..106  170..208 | -0.06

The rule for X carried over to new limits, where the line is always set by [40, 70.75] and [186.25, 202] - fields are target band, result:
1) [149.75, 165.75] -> 0.85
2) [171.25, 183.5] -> 0.25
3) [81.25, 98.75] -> -1.95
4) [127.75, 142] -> 0.51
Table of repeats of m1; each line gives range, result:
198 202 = 53.5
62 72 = 33.6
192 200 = 49.8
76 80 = 38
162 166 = 41.9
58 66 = 27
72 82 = 38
